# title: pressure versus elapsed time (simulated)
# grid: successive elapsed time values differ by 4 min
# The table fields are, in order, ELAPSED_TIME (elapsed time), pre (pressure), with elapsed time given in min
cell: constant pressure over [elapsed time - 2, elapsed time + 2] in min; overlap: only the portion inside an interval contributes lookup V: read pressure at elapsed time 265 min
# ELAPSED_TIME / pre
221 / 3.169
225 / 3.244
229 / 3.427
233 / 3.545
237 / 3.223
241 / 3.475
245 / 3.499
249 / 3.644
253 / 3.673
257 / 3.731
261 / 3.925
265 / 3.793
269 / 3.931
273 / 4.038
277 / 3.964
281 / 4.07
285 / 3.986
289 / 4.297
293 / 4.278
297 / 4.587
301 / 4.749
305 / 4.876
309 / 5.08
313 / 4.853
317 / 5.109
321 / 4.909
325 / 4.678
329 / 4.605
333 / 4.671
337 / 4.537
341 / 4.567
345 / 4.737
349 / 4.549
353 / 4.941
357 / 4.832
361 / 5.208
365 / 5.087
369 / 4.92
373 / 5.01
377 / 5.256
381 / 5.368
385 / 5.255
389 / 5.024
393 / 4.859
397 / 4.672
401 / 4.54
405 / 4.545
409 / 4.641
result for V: 3.793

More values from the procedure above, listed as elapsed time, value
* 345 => 4.737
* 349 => 4.549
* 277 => 3.964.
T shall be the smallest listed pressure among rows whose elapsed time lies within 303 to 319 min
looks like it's 4.853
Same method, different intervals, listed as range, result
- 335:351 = 4.537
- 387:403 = 4.54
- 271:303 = 3.964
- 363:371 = 4.92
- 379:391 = 5.024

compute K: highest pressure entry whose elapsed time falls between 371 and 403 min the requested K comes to 5.368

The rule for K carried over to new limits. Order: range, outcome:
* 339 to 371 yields 5.208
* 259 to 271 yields 3.931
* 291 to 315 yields 5.08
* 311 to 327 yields 5.109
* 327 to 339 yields 4.671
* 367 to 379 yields 5.256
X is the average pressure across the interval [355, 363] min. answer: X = 5.02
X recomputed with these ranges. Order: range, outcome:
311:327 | 4.89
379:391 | 5.22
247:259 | 3.68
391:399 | 4.77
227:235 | 3.49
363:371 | 5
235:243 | 3.35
